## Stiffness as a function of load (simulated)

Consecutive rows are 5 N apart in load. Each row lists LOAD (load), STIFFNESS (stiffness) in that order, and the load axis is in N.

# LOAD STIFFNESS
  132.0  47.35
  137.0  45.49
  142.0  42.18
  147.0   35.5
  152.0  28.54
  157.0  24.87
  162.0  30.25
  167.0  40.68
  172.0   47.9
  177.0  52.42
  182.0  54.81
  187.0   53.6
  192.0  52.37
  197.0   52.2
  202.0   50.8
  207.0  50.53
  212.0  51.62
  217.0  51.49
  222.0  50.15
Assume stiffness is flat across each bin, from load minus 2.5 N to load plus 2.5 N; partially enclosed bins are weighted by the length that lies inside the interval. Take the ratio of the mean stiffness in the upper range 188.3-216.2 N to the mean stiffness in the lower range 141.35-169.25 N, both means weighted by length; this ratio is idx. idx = 1.56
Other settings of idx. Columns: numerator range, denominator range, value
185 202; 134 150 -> 1.28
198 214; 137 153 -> 1.36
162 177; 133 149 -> 1.04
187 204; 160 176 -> 1.27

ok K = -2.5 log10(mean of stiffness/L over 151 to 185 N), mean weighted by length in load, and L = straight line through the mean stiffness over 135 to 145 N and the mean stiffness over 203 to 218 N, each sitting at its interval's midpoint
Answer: 0.15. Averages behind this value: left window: 43.3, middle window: 40.6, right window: 51.1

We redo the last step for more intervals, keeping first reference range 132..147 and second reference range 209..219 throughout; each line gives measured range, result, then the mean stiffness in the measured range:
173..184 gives -0.12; 52.8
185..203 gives -0.07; 52.3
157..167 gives 0.40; 31.5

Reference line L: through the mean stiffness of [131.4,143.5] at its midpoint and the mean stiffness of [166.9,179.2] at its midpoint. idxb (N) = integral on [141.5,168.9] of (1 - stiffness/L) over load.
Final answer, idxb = 7.99 N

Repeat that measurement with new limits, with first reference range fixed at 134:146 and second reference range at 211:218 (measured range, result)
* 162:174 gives 1.30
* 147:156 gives 2.92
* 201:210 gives -0.04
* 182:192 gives -1.08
